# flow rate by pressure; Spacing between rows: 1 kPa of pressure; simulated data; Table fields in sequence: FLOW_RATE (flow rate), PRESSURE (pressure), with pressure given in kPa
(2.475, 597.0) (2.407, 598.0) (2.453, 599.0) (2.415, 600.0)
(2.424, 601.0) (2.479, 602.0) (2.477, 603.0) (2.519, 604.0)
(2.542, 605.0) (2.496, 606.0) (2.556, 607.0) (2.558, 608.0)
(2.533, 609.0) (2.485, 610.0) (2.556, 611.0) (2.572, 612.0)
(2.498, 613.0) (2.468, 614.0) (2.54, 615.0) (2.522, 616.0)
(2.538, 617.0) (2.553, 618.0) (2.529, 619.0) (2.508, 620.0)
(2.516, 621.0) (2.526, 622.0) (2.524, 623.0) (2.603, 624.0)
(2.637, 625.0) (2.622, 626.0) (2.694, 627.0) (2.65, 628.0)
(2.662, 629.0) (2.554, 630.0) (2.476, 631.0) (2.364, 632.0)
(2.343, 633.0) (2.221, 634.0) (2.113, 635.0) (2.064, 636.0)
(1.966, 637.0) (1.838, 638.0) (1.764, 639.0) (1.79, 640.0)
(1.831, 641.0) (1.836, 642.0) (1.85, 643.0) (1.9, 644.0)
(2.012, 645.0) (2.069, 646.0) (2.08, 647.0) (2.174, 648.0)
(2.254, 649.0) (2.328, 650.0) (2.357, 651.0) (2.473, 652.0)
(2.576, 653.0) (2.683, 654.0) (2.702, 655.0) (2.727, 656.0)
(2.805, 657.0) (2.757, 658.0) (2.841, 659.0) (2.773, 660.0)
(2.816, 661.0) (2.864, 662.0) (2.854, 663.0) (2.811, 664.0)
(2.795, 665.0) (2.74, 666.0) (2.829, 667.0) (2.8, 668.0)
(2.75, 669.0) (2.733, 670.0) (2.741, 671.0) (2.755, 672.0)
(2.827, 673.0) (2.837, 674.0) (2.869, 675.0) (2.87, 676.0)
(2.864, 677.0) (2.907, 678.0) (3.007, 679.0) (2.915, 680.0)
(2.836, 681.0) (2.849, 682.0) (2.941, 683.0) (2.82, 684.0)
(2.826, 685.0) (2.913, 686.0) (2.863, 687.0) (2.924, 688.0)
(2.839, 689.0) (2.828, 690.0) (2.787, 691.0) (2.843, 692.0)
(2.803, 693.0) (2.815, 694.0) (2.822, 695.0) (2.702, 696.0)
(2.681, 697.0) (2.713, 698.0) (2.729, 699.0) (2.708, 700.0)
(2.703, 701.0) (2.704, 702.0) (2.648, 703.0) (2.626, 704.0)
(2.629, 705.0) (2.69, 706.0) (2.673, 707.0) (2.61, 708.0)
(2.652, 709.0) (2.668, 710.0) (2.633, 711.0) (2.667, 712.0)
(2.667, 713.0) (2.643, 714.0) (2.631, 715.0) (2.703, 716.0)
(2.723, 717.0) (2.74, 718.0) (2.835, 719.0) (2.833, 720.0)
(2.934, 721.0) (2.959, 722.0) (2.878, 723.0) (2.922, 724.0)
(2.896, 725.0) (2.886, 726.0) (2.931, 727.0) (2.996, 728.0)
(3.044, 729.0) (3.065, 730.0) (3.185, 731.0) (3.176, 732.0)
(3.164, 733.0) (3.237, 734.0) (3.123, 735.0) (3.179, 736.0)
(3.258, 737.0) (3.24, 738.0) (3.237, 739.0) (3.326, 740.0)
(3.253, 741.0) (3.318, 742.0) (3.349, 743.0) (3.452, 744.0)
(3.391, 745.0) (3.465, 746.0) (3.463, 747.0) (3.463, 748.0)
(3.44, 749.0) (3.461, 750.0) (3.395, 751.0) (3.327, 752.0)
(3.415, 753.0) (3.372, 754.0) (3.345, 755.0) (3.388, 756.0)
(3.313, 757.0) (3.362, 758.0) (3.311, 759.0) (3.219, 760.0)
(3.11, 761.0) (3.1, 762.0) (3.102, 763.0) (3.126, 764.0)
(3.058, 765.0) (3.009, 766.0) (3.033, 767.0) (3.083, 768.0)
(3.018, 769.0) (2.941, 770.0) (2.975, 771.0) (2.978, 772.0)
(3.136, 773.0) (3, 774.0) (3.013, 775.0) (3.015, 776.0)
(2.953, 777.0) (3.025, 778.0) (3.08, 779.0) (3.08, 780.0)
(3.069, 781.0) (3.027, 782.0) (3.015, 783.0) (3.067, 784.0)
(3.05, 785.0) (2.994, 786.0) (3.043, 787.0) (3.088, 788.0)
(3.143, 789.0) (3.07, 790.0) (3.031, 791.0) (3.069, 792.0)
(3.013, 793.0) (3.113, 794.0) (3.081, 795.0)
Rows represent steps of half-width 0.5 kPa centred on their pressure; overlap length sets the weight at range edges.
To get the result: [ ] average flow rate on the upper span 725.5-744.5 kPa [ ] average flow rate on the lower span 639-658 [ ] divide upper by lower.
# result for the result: 1.41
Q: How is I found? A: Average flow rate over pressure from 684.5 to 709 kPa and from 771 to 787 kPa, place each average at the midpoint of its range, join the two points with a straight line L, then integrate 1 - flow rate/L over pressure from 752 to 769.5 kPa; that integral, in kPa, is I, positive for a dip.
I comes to -1.4 kPa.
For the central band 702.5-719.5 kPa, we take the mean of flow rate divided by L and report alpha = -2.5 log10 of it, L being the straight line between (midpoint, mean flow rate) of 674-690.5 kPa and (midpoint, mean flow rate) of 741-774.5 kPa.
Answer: 0.13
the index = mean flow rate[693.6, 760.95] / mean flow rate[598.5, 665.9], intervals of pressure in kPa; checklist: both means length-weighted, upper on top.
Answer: 1.2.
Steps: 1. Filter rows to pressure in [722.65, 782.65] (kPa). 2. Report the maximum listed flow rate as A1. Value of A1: 3.465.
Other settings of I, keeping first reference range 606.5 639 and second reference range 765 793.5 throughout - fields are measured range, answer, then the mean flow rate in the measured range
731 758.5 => -4.0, 3.33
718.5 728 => -0.3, 2.9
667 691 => -1.7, 2.85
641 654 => 1.9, 2.17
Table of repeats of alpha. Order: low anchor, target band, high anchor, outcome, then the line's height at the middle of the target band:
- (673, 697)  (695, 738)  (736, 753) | 0.104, 3.12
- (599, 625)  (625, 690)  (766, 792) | 0.044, 2.66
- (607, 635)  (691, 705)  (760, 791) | 0.022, 2.78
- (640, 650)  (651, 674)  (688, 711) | -0.225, 2.24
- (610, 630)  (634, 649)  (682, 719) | 0.306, 2.61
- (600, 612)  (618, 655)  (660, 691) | 0.155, 2.65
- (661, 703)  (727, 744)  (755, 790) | -0.077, 2.98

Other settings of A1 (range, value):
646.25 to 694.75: 3.007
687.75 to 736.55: 3.237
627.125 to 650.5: 2.662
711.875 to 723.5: 2.959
